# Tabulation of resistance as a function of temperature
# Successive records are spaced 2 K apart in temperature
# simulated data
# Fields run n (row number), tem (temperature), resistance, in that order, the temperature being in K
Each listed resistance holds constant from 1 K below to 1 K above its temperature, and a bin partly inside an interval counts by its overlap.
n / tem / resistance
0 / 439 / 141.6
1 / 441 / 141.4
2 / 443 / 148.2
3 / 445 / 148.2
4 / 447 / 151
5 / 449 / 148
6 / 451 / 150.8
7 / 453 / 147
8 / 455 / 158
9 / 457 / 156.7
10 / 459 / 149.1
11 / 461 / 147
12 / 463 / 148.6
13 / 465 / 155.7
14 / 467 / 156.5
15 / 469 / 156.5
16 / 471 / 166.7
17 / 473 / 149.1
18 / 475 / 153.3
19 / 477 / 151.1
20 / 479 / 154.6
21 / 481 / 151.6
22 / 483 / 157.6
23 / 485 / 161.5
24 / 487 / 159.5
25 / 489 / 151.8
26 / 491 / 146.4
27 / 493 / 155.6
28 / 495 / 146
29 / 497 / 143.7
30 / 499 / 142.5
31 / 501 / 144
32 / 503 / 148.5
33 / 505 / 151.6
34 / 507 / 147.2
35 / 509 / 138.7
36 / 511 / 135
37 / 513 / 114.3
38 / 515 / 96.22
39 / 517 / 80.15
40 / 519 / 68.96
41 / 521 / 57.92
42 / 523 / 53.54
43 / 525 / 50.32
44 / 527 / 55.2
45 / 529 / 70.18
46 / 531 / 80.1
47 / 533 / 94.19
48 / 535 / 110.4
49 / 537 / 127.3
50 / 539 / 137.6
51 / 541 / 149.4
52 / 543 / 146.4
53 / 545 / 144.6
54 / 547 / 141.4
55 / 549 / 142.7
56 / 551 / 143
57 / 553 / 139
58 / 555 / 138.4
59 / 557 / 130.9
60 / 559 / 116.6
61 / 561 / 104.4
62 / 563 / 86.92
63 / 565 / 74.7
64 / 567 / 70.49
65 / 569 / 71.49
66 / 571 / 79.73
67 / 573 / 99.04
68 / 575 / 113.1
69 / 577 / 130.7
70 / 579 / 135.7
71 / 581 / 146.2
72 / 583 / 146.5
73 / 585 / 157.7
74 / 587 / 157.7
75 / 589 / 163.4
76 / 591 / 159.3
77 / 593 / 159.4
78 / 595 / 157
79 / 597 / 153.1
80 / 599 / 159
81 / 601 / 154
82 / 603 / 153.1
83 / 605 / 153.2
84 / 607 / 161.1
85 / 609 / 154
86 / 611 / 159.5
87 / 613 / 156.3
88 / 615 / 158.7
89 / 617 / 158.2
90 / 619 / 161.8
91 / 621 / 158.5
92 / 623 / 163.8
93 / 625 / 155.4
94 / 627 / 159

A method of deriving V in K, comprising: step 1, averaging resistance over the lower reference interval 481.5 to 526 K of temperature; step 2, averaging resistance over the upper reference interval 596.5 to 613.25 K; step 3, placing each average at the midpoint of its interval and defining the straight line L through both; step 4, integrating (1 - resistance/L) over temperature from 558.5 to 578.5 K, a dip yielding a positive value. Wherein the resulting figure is 6.9 K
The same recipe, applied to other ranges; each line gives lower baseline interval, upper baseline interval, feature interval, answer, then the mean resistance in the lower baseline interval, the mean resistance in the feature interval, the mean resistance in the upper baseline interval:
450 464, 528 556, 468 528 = 4.5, 151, 130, 126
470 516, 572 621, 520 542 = 8.7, 146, 89.7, 150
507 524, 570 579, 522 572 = -1.6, 96.3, 106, 109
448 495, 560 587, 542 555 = -2.3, 153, 143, 111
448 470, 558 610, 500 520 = 3.0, 152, 122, 131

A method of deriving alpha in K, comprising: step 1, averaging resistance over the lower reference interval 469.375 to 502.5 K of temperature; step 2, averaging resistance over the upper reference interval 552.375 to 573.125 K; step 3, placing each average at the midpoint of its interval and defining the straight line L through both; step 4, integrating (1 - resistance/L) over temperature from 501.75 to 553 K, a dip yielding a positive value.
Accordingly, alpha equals 4.5 K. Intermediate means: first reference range 152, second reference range 100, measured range 112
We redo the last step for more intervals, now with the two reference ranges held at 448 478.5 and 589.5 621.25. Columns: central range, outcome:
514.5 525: 5.87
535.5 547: 1.16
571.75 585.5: 2.26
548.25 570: 6.34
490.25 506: 0.69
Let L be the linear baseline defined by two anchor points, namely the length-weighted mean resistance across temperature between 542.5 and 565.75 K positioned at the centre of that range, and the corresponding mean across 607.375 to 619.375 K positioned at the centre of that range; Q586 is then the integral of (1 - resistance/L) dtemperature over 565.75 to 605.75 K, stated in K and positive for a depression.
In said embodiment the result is 2.36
